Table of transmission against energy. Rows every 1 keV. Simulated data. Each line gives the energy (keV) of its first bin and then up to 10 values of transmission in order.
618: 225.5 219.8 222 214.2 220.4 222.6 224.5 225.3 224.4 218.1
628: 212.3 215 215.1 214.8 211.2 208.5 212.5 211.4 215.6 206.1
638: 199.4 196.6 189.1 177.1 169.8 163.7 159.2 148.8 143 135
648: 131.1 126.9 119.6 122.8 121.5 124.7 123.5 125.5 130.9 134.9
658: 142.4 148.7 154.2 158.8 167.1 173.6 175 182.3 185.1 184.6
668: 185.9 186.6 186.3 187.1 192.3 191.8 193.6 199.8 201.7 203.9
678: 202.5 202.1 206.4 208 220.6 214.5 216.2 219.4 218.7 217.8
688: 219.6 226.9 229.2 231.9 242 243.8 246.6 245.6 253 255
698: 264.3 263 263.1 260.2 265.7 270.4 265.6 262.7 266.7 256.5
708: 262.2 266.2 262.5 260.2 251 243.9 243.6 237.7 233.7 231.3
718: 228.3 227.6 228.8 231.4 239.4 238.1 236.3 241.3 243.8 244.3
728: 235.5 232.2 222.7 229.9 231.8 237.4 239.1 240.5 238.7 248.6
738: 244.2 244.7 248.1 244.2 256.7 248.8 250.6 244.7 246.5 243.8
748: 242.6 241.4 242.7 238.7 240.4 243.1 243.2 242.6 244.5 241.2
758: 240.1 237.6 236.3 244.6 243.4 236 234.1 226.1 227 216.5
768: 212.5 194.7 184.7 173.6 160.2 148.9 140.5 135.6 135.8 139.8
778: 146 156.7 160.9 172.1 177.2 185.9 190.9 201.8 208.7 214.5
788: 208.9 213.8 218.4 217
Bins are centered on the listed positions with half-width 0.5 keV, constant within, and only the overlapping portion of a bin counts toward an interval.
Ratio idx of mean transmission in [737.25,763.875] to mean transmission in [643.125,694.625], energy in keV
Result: 1.35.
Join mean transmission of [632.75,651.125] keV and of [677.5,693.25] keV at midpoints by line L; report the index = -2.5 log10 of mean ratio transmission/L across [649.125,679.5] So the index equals 0.18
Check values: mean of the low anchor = 171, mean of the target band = 166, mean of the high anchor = 220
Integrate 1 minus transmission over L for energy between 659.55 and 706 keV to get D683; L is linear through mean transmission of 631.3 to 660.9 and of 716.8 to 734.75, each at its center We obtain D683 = -5.0 keV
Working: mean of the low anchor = 161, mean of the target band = 217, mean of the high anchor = 235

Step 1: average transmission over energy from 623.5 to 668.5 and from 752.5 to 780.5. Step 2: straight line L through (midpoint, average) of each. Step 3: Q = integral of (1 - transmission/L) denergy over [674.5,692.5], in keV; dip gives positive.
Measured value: -3.27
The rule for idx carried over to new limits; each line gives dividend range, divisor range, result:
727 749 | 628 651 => 1.34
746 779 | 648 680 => 1.28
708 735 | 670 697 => 1.10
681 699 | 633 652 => 1.39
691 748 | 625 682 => 1.38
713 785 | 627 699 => 1.16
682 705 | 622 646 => 1.21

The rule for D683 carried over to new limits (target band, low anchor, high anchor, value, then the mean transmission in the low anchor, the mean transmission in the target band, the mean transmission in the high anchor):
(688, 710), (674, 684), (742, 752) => -3.6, 206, 254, 245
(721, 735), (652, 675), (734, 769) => -1.1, 165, 236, 240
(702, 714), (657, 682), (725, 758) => -2.5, 184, 260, 242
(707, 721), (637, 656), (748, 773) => -3.6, 150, 244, 226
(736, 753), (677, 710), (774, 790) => -3.5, 240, 245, 177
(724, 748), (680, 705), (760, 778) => -3.3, 240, 242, 191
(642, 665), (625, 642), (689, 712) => 8.1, 207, 144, 255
